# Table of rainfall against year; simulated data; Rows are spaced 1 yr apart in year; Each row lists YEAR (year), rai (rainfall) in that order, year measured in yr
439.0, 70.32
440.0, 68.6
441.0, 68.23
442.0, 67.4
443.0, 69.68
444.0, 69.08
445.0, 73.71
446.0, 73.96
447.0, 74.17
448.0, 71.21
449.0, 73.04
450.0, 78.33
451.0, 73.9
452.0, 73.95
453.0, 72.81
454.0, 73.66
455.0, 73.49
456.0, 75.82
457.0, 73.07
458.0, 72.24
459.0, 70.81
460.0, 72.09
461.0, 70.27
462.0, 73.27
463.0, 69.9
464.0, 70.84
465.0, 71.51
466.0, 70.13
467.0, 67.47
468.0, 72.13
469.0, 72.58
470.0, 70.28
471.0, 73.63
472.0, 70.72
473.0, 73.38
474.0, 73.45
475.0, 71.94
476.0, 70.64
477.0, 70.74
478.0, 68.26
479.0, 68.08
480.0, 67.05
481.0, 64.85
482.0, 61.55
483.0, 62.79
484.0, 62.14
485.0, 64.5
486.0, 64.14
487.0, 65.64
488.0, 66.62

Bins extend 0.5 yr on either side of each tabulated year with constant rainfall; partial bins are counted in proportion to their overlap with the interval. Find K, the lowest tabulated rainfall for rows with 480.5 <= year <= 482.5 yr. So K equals 61.55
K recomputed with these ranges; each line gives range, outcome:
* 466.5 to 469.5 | 67.47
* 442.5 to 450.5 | 69.08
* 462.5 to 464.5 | 69.9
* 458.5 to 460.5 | 70.81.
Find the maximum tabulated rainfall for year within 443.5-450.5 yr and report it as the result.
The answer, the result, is 78.33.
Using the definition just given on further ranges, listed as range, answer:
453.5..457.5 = 75.82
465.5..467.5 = 70.13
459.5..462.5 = 73.27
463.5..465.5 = 71.51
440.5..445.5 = 73.71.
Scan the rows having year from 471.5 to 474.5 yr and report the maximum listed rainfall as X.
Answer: 73.45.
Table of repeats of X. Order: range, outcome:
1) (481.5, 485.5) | 64.5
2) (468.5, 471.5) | 73.63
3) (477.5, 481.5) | 68.26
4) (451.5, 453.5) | 73.95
